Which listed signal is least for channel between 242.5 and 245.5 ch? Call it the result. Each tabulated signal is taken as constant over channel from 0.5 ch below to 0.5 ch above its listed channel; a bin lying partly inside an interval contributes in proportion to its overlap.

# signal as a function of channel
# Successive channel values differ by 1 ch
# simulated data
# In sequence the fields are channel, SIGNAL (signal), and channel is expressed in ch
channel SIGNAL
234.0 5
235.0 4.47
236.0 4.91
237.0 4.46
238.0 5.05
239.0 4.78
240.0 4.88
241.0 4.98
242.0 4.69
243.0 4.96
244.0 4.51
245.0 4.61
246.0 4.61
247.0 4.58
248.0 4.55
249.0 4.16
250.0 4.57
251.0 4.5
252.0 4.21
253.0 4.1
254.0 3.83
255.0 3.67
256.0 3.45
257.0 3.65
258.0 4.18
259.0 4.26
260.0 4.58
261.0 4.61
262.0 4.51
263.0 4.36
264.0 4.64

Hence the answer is 4.51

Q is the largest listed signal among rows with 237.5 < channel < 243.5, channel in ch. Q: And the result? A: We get 5.05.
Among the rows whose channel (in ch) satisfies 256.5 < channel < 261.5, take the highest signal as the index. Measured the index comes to 4.61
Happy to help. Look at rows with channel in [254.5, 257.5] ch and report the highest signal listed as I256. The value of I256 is 3.67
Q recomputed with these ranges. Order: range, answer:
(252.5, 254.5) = 4.1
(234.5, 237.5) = 4.91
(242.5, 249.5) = 4.96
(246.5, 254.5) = 4.58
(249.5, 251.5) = 4.57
